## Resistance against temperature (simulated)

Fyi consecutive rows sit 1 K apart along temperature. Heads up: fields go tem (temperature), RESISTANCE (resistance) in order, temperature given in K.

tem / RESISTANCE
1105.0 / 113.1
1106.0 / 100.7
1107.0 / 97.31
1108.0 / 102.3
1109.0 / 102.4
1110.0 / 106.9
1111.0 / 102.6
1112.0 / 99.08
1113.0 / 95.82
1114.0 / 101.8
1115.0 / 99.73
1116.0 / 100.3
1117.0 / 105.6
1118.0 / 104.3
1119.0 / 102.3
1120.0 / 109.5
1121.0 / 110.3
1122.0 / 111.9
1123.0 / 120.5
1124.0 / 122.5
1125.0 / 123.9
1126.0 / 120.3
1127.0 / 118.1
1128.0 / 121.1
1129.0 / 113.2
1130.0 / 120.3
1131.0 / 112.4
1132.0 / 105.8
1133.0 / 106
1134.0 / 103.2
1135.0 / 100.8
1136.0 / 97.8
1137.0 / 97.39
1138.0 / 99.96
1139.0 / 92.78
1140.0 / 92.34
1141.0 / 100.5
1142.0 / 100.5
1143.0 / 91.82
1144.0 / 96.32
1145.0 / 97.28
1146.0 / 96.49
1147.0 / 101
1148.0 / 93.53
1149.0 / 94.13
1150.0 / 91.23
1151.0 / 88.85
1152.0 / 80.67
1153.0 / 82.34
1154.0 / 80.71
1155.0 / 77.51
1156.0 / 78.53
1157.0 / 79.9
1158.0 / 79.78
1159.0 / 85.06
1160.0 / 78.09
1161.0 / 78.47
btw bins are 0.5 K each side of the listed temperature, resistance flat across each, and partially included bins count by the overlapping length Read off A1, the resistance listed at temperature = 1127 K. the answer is 118.1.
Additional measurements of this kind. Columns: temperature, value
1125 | 123.9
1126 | 120.3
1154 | 80.71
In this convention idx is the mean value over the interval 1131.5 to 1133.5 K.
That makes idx 106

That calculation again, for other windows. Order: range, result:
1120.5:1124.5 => 116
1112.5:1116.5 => 99.4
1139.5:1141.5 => 96.4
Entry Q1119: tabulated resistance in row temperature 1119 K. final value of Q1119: 102.3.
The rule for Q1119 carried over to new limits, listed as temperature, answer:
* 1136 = 97.8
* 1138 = 99.96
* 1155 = 77.51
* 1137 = 97.39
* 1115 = 99.73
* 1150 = 91.23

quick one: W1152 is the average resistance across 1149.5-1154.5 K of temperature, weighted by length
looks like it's 84.8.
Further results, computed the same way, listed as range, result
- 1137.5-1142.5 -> 97.2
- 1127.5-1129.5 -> 117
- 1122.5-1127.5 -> 121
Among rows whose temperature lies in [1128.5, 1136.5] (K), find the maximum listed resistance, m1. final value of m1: 120.3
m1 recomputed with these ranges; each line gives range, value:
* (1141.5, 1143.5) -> 100.5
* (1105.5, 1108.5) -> 102.3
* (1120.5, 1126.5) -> 123.9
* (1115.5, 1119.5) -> 105.6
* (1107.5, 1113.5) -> 106.9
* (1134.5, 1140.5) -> 100.8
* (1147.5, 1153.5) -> 94.13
